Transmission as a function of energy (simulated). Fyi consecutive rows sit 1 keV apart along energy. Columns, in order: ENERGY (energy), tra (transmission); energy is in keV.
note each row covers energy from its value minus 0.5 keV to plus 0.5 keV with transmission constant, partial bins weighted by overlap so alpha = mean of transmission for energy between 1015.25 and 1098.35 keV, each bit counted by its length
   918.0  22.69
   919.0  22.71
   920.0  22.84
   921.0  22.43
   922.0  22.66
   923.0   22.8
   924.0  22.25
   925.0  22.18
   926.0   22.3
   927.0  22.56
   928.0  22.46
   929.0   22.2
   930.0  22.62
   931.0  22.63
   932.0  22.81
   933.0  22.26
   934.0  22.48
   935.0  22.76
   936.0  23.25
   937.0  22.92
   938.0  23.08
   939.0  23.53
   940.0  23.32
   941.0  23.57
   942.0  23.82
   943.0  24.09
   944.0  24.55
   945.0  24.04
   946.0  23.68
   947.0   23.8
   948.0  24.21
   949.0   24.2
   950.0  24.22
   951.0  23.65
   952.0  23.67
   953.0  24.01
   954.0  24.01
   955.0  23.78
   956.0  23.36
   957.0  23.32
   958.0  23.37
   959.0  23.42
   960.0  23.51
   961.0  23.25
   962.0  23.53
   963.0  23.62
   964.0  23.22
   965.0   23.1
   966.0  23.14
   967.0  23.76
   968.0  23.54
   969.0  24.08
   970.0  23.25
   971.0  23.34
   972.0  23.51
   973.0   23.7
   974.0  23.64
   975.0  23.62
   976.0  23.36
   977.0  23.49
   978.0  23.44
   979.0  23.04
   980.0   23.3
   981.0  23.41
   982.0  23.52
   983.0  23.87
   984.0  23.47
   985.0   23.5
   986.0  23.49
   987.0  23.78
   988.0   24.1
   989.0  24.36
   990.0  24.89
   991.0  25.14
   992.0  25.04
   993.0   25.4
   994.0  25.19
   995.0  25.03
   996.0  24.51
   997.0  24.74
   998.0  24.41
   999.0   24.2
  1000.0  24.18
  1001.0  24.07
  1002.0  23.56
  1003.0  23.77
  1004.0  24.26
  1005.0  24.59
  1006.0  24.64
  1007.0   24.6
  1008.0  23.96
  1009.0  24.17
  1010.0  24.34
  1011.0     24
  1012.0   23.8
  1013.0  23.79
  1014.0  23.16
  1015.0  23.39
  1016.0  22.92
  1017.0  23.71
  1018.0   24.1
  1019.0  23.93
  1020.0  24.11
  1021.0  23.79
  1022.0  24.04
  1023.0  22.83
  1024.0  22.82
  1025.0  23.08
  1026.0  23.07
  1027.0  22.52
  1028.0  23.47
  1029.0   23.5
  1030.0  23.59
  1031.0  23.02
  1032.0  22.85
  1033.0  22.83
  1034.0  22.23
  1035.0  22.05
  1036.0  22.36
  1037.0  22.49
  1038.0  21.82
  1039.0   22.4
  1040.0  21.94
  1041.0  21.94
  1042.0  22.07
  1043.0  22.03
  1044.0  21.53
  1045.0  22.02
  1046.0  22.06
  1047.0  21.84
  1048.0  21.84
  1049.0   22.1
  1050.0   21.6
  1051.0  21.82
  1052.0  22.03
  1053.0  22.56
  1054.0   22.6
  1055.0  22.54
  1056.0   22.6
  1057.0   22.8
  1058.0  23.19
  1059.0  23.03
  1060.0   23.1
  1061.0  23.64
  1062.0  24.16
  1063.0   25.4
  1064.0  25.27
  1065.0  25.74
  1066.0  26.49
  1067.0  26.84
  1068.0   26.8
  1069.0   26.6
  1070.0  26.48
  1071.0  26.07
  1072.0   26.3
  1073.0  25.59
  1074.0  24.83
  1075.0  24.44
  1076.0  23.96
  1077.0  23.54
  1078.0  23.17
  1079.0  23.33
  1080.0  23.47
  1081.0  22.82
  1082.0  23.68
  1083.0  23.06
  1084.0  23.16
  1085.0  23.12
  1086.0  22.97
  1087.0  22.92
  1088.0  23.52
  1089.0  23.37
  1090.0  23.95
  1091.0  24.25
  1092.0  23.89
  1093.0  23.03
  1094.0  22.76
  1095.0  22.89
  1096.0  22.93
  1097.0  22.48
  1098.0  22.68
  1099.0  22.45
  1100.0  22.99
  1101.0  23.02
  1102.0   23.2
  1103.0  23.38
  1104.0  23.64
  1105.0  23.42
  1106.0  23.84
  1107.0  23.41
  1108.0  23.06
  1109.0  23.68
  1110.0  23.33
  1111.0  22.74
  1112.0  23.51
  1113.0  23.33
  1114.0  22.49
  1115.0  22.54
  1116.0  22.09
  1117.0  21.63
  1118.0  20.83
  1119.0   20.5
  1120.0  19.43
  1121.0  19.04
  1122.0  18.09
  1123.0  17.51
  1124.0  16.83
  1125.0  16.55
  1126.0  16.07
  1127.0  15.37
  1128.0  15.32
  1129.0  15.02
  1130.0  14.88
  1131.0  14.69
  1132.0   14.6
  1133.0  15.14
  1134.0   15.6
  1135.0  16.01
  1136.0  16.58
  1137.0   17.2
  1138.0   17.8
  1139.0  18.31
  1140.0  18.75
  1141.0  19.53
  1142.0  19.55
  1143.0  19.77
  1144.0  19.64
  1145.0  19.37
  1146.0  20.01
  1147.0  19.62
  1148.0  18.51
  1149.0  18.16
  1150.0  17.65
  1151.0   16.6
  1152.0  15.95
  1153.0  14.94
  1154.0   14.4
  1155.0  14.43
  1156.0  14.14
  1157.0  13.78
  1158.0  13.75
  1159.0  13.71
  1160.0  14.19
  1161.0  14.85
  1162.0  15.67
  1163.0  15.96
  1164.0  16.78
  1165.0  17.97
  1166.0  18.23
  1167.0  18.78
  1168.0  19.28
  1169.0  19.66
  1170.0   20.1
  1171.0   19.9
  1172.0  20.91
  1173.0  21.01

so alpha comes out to 23.4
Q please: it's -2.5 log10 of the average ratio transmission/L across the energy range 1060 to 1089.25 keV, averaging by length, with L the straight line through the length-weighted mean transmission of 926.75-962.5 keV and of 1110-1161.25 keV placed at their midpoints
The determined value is -0.24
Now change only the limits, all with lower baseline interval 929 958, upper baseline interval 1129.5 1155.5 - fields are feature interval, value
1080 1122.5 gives -0.221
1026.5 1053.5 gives -0.095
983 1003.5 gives -0.114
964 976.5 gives -0.041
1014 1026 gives -0.118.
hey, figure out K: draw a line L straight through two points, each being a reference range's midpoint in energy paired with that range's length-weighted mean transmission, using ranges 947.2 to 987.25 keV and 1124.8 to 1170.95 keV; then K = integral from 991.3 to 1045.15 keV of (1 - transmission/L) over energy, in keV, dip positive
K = -4.5 keV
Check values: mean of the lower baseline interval 23.6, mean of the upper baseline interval 16.8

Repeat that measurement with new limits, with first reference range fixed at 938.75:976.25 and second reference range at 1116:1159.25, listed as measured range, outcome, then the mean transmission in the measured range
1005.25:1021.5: -1.7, 23.9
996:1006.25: -1.0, 24.2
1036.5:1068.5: -4.5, 23.1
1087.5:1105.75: -4.5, 23.2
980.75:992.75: -0.8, 24.1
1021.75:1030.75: -0.9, 23.2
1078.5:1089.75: -2.4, 23.2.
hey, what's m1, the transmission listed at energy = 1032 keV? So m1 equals 22.85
